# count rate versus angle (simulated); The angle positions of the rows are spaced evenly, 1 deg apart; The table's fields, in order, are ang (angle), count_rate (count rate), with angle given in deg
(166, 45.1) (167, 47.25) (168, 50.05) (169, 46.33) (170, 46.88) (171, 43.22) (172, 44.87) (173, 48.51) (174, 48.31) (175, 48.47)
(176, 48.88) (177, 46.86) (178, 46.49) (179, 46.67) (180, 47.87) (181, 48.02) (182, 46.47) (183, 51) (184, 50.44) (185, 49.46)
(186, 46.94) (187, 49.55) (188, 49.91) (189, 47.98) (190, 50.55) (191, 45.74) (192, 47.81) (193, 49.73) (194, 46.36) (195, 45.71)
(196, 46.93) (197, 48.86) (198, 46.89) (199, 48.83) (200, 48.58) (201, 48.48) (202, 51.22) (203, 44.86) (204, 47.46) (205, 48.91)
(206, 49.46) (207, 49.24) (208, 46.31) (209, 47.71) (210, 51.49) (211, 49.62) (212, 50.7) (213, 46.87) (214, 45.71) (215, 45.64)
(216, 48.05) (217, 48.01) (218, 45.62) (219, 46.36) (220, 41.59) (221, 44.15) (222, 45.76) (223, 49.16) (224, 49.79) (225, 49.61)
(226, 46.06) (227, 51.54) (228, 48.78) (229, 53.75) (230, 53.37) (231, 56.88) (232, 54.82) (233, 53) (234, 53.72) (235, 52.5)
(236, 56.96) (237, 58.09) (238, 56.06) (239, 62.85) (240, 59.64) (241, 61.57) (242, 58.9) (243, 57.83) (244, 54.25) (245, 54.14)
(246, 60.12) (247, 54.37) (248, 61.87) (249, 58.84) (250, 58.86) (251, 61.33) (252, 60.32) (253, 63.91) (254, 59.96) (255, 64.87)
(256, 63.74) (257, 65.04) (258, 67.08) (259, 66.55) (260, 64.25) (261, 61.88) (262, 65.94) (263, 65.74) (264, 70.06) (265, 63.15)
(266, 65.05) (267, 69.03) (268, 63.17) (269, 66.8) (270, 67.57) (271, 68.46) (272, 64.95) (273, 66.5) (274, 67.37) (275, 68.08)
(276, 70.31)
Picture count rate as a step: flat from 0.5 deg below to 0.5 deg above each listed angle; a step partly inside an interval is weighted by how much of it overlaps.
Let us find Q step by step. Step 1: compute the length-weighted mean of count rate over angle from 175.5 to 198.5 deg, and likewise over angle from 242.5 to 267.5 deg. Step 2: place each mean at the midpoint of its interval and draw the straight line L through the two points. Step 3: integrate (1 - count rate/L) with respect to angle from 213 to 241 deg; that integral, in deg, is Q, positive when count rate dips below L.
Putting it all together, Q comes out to 2.68 deg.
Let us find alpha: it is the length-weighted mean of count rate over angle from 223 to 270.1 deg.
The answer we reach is 59.3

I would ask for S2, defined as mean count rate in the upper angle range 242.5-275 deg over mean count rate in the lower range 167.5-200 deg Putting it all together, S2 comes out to 1.32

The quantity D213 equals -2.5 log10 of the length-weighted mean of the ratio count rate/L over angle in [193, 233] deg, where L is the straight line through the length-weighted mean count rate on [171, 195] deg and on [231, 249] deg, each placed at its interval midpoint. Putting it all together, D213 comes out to 0.09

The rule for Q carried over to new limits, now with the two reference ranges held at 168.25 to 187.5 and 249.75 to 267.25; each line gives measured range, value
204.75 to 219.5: 1.8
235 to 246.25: 0.5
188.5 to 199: 0.7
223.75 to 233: 1.0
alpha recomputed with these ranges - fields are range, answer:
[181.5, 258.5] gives 52.1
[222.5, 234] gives 51.6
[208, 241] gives 50.8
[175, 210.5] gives 48.2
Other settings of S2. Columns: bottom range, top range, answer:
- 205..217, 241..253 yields 1.21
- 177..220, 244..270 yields 1.31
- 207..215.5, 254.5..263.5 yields 1.35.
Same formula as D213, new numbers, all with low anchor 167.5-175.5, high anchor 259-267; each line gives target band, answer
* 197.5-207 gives 0.11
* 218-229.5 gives 0.20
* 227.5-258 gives 0.06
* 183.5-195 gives 0.05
